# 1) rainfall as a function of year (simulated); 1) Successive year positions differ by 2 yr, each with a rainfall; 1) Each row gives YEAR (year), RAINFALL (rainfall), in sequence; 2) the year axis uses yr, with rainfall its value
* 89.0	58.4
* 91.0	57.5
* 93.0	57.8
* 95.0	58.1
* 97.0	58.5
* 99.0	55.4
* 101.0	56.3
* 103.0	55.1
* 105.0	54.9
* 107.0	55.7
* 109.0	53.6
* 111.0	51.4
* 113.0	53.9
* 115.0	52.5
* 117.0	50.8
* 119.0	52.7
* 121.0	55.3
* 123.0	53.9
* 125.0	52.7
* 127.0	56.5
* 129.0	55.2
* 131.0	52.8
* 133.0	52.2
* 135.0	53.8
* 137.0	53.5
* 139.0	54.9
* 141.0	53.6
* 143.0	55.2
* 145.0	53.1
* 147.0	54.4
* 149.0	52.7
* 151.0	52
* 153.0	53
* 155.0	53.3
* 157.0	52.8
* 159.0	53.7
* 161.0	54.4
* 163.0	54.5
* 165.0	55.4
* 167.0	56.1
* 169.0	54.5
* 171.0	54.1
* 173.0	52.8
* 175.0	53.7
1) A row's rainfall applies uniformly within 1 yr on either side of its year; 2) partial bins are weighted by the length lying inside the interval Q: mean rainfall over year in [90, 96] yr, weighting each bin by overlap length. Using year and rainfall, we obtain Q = 57.8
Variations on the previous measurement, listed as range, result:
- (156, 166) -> 54.2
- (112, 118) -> 52.4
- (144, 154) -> 53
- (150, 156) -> 52.8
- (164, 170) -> 55.3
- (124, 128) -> 54.6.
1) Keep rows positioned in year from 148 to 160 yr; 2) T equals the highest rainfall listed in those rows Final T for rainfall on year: 53.7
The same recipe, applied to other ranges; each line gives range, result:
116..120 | 52.7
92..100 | 58.5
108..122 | 55.3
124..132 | 56.5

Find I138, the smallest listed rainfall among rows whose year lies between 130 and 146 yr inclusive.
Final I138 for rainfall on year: 52.2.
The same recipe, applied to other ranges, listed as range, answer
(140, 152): 52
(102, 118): 50.8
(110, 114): 51.4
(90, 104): 55.1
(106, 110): 53.6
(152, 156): 53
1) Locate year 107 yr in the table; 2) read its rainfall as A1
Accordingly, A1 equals 55.7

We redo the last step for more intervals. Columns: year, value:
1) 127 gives 56.5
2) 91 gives 57.5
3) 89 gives 58.4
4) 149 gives 52.7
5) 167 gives 56.1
